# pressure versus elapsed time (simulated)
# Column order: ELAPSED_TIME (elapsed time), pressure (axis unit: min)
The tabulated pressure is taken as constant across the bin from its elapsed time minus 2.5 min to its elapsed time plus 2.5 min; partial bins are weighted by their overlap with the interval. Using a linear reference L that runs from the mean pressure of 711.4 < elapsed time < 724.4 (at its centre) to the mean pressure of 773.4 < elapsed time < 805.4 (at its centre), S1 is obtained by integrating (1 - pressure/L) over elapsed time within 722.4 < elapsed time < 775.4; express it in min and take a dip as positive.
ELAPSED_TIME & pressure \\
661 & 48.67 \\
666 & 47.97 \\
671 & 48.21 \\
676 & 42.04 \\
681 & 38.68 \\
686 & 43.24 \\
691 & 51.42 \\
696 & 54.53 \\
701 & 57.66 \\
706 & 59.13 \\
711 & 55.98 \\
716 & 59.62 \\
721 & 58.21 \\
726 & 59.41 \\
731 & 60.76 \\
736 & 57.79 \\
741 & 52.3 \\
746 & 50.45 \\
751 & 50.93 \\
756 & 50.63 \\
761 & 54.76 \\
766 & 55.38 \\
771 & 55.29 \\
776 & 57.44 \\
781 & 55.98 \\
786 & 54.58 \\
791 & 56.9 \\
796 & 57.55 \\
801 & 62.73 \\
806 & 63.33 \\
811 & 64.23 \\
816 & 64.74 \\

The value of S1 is 3.0 min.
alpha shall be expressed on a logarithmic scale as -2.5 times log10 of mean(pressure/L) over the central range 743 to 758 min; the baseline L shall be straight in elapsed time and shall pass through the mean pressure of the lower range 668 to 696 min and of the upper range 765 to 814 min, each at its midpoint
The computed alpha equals 0.06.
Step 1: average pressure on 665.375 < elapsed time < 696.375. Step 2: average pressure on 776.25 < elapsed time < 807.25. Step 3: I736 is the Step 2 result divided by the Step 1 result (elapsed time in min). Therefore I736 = 1.27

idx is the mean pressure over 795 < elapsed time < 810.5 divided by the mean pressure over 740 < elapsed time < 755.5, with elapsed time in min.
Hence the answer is 1.2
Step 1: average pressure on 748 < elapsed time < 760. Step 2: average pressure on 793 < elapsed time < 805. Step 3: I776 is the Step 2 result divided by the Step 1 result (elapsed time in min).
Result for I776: 1.18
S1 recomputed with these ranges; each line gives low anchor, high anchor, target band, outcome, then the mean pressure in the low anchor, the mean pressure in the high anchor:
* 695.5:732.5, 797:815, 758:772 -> 1.37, 58.3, 63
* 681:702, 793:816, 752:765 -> 0.98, 49.7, 62.2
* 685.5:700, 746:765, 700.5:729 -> -3.71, 51.4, 52.1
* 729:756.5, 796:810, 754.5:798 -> 2.25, 53.9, 62.2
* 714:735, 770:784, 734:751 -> 1.55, 59.4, 56.3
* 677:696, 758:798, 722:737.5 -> -2.72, 45.6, 55.9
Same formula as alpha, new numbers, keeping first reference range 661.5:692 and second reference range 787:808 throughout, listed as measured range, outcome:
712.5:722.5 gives -0.173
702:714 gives -0.179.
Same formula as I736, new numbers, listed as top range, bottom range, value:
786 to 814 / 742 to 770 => 1.15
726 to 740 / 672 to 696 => 1.29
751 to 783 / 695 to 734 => 0.94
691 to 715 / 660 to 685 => 1.26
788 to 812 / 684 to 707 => 1.14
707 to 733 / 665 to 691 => 1.32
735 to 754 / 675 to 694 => 1.18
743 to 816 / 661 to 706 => 1.17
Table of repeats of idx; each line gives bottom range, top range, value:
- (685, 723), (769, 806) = 1.04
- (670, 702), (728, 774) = 1.14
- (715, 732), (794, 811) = 1.04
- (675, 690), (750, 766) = 1.25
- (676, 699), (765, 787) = 1.20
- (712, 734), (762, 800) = 0.95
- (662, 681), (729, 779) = 1.20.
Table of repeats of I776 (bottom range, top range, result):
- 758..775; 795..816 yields 1.13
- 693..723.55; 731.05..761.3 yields 0.93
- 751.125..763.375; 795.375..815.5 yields 1.20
